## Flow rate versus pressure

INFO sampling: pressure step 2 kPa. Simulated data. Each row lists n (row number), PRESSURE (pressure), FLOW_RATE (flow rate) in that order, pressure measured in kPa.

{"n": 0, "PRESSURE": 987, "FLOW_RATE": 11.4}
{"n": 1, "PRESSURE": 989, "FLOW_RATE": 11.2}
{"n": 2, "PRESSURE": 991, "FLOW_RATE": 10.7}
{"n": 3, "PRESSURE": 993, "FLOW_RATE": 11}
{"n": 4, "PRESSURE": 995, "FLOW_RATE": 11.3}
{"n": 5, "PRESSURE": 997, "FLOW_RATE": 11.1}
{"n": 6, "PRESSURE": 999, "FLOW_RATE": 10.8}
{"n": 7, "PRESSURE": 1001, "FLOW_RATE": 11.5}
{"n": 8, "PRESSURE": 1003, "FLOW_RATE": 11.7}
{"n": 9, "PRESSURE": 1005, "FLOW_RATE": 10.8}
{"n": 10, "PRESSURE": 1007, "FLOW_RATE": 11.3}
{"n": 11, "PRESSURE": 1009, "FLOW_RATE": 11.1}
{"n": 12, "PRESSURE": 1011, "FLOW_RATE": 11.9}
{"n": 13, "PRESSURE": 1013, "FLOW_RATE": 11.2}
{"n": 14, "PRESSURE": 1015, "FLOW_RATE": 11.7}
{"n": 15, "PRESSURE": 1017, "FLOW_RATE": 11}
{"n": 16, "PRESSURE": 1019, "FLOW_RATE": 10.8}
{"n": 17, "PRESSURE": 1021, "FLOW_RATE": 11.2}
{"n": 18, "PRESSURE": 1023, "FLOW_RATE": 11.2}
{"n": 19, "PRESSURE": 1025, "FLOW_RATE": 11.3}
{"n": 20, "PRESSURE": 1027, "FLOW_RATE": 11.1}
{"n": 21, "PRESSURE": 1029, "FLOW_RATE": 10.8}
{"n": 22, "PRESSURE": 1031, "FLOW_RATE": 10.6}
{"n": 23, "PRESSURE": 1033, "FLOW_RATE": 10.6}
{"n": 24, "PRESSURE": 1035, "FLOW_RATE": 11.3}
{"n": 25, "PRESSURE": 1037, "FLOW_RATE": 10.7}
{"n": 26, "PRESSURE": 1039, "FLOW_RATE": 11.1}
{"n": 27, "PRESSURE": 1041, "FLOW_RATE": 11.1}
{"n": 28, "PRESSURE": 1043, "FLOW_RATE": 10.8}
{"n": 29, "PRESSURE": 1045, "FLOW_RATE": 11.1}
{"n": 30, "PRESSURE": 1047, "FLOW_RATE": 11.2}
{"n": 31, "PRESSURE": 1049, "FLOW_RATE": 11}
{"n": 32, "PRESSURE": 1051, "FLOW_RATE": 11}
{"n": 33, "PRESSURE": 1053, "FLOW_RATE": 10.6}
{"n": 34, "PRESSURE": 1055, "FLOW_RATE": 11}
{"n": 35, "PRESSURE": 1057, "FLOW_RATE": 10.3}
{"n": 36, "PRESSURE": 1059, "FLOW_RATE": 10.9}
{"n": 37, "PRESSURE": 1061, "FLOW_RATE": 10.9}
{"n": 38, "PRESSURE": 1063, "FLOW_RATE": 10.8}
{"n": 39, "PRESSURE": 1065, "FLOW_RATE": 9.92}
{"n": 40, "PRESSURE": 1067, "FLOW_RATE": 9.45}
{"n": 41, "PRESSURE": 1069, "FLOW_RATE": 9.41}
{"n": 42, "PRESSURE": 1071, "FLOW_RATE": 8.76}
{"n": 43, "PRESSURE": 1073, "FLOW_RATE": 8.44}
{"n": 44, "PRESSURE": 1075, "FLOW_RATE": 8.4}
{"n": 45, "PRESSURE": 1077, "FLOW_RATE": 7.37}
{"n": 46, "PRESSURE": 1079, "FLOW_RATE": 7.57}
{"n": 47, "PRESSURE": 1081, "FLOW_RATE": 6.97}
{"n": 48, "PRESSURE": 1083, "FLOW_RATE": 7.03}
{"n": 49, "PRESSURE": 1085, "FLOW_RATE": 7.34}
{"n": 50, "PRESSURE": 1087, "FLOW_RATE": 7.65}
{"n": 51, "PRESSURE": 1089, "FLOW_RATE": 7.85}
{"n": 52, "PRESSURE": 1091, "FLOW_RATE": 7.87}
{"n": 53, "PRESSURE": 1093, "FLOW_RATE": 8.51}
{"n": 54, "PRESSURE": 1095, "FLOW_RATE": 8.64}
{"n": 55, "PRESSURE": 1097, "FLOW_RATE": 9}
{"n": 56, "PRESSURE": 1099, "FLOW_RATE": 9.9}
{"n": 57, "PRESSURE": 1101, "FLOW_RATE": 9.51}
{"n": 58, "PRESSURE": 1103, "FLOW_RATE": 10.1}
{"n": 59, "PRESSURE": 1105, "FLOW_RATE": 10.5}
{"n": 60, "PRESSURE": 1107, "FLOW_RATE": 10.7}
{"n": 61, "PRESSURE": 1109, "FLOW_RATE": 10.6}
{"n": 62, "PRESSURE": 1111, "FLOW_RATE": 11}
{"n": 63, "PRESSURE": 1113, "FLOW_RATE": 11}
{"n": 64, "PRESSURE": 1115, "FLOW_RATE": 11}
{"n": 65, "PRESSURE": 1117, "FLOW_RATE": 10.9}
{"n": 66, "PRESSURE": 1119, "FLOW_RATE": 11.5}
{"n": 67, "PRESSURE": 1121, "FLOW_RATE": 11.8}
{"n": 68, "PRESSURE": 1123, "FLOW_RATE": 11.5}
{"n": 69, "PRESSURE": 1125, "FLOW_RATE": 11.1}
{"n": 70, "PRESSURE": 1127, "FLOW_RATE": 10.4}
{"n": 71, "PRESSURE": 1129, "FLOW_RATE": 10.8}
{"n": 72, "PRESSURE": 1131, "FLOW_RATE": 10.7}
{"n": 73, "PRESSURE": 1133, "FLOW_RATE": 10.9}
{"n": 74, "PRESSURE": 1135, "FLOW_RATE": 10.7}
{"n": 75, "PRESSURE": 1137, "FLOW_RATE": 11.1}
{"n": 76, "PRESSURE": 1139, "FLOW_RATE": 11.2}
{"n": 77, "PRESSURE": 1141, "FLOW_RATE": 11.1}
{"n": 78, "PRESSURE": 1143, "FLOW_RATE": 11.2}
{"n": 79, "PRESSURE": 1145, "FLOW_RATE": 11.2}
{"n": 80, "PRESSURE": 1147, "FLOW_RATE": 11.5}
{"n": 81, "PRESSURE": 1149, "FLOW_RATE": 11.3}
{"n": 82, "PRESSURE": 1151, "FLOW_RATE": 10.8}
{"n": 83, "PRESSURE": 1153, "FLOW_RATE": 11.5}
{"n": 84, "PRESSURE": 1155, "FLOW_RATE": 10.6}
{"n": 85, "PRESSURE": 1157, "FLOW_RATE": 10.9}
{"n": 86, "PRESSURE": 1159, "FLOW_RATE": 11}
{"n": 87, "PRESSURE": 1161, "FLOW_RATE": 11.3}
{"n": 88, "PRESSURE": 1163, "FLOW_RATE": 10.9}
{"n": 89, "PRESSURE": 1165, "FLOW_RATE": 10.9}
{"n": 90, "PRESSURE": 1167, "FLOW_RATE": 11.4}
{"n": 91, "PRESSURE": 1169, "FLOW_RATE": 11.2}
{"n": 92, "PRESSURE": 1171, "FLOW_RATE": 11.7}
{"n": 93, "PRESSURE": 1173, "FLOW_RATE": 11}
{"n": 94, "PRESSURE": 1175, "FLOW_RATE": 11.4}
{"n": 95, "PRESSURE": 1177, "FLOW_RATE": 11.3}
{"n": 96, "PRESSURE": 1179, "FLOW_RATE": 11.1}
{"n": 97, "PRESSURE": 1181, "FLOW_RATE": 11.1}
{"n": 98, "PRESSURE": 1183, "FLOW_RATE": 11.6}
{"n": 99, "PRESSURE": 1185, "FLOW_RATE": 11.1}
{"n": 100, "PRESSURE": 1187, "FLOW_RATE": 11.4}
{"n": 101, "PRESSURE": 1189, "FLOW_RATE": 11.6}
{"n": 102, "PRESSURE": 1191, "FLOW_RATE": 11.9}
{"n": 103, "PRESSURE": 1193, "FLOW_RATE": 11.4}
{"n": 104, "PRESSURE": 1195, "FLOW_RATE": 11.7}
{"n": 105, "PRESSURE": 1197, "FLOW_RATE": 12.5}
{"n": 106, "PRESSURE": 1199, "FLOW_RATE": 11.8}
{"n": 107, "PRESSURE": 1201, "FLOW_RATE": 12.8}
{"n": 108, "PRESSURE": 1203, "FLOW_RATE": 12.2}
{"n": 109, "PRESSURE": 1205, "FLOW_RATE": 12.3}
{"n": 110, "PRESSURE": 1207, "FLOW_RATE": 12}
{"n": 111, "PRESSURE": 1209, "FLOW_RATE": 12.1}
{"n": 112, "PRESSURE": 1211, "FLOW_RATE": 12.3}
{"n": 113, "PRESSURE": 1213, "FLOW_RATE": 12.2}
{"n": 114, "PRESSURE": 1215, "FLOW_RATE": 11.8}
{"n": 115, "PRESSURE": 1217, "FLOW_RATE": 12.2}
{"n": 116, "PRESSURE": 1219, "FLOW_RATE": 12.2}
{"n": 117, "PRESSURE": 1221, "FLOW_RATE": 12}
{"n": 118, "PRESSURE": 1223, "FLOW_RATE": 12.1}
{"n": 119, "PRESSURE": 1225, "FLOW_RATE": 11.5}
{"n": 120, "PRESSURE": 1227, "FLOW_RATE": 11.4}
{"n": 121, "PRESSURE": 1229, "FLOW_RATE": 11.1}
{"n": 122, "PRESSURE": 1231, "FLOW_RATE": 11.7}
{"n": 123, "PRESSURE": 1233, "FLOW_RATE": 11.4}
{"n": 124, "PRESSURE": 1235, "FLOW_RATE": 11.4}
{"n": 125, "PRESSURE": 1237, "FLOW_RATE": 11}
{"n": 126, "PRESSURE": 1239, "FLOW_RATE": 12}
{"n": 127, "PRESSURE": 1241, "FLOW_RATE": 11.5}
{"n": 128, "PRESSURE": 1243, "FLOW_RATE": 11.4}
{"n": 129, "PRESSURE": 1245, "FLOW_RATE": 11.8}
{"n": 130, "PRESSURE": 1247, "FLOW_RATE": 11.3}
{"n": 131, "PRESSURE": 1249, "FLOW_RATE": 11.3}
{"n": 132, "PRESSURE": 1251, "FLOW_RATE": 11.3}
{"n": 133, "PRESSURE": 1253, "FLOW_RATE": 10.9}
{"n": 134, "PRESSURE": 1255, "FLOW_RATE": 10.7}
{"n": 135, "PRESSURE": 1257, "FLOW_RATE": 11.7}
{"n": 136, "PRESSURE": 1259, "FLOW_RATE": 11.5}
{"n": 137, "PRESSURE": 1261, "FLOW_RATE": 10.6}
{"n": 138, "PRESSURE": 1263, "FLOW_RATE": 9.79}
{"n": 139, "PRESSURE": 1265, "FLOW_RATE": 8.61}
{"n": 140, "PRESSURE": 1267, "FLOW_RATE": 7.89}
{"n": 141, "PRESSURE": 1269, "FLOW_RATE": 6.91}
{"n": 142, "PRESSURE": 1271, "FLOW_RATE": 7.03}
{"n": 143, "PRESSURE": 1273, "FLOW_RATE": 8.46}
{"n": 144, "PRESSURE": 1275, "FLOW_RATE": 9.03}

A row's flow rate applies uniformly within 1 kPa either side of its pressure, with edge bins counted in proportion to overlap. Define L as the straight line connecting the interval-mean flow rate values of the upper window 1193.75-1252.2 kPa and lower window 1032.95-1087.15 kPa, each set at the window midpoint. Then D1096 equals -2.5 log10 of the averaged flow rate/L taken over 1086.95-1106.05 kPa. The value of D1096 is 0.135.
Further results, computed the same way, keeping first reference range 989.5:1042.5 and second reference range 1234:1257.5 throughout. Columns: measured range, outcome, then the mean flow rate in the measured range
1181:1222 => -0.059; 11.9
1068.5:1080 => 0.325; 8.28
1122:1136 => 0.035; 10.9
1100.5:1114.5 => 0.066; 10.5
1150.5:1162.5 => 0.023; 11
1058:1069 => 0.087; 10.3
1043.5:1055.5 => 0.017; 11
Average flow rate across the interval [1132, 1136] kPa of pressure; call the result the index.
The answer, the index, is 10.8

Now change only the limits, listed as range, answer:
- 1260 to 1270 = 8.76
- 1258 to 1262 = 11.1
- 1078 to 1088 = 7.31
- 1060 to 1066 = 10.5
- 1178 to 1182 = 11.1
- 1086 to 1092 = 7.79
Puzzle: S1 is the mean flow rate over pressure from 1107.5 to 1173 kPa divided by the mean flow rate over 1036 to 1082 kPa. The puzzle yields 1.11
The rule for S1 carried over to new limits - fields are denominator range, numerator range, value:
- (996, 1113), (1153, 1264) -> 1.13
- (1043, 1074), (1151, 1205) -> 1.11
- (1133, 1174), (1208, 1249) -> 1.05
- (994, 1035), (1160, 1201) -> 1.03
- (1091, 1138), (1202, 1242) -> 1.13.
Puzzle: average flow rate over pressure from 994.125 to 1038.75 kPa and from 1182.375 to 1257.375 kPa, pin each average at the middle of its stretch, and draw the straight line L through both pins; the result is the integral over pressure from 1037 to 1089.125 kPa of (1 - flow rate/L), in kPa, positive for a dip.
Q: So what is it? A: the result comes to 7.7 kPa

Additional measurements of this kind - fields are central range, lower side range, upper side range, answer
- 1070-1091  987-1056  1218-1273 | 6.2 kPa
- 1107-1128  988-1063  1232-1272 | -0.5 kPa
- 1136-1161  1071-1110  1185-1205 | -1.6 kPa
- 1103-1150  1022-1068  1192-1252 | 1.1 kPa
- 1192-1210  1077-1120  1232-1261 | -2.3 kPa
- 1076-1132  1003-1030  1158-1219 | 9.0 kPa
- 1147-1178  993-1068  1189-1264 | 0.7 kPa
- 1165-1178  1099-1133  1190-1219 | 0.3 kPa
